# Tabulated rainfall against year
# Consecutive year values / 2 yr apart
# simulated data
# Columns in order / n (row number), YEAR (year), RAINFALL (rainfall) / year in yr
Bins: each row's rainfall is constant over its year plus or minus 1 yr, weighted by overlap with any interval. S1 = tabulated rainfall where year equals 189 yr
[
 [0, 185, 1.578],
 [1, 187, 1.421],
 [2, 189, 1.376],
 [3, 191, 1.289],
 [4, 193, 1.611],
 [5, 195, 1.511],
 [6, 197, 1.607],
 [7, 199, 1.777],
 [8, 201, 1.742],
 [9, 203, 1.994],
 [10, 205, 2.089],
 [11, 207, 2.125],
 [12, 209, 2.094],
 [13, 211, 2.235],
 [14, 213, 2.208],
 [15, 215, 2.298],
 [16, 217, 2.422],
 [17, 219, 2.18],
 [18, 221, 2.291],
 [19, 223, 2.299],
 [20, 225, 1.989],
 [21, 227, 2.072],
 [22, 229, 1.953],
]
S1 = 1.376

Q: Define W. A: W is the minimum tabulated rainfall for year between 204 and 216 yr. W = 2.089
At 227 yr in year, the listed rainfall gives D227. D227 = 2.072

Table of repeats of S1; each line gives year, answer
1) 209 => 2.094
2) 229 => 1.953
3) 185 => 1.578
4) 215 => 2.298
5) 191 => 1.289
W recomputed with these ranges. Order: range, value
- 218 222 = 2.18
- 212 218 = 2.208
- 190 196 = 1.289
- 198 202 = 1.742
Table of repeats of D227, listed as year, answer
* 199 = 1.777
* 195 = 1.511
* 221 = 2.291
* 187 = 1.421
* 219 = 2.18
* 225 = 1.989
